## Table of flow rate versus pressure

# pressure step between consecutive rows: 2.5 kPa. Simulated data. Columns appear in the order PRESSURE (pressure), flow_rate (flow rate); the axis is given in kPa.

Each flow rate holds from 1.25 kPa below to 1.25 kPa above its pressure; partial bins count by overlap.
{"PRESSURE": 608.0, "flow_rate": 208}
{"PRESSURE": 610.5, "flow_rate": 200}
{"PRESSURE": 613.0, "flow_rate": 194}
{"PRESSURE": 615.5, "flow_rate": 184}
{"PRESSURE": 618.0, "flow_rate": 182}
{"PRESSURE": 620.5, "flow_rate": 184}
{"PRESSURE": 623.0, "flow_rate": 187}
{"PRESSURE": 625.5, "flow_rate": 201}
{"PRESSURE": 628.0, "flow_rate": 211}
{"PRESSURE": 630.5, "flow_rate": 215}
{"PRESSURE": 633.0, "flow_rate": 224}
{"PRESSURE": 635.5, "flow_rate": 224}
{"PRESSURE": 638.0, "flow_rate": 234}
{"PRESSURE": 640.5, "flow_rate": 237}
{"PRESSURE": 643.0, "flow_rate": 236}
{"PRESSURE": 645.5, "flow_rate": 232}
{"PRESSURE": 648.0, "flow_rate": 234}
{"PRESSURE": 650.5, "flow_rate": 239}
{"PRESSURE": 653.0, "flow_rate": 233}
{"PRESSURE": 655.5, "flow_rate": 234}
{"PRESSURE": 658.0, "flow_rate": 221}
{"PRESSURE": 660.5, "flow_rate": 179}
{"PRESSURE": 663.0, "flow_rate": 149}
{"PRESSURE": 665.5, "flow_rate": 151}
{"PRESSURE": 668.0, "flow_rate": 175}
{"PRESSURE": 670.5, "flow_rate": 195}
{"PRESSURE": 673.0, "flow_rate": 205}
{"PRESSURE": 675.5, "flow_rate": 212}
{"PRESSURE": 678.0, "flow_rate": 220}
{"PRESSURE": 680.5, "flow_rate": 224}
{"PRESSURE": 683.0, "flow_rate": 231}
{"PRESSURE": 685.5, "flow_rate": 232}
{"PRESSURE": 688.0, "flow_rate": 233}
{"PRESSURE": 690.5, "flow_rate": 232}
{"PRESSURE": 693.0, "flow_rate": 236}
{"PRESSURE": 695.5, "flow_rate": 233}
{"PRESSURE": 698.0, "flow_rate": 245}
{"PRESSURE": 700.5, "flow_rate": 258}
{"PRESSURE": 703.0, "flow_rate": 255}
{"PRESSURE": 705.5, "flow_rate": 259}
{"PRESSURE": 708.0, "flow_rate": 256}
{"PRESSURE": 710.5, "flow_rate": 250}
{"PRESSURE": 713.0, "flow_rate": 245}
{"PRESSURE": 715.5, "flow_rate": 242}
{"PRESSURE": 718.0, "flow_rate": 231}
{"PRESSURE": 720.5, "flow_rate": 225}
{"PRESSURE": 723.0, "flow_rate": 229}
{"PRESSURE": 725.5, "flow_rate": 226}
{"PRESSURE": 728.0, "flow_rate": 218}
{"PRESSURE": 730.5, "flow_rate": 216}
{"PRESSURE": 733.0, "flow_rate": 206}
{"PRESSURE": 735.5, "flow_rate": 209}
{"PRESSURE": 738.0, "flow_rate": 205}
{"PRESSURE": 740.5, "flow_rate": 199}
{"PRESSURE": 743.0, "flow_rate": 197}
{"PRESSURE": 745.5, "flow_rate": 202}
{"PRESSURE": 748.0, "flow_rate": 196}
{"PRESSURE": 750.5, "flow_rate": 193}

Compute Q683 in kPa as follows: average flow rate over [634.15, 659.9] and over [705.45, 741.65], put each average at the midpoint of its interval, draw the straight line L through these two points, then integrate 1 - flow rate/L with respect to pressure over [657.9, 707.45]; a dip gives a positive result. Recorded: 2.4 kPa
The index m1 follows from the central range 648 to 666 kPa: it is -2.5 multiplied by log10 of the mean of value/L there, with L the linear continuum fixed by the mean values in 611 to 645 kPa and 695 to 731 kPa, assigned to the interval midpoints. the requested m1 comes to 0.07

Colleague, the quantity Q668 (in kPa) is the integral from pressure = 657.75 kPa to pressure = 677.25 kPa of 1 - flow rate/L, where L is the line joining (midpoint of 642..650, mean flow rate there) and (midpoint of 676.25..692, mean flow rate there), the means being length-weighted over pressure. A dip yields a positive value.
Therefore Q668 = 3.9 kPa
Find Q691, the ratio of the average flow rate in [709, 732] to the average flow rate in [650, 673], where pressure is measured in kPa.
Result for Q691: 1.18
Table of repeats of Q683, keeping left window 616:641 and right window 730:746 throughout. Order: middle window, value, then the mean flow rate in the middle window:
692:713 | -4.4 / 249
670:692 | -1.6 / 221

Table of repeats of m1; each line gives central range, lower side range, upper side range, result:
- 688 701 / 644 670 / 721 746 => -0.15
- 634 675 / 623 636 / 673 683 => 0.02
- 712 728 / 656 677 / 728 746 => -0.15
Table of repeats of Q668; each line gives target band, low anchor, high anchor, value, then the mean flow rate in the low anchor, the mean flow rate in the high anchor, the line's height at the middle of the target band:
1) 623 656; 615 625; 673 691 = -4.6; 186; 225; 198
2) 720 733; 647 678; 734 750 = -1.3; 203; 201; 201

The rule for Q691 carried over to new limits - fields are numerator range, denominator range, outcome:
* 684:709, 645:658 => 1.04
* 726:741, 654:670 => 1.13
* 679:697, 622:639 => 1.08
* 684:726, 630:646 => 1.05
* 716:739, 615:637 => 1.08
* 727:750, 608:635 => 1.03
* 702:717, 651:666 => 1.26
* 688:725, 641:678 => 1.16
